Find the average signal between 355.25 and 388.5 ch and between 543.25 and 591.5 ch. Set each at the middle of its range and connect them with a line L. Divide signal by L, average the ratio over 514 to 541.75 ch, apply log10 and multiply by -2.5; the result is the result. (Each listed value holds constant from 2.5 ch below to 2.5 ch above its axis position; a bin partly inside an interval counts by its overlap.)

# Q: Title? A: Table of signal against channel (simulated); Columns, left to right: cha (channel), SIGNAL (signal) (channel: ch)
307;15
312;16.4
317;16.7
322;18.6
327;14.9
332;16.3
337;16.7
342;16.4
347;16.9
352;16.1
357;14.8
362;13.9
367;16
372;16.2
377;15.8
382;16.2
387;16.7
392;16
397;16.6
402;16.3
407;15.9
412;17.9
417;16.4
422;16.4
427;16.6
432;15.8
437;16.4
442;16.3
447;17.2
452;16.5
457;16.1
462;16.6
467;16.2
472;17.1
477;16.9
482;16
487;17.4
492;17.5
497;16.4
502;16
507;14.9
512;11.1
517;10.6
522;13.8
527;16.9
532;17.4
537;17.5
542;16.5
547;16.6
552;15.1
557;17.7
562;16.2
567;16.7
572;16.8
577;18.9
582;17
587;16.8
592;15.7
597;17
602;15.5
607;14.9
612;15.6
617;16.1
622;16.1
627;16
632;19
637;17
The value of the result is 0.090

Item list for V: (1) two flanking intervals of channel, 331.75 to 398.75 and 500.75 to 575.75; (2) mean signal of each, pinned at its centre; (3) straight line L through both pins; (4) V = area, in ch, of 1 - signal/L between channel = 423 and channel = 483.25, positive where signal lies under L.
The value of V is -2.5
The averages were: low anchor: 16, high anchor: 15.6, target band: 16.5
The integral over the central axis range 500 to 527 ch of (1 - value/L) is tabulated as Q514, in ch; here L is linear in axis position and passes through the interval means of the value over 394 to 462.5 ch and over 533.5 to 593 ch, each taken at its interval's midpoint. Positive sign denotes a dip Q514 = 5.1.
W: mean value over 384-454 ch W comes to 16.5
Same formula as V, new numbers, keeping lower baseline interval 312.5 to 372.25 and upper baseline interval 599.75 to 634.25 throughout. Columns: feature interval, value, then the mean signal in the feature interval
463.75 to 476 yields -0.41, 16.7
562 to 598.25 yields -1.75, 16.9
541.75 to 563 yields -0.36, 16.4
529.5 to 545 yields -0.93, 17.1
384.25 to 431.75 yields -1.06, 16.5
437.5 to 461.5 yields -0.56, 16.5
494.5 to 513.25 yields 1.52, 14.8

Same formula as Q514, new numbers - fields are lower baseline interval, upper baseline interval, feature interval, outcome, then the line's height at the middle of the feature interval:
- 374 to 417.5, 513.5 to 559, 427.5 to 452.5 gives -0.4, 16.2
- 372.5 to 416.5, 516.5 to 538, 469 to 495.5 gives -1.9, 15.8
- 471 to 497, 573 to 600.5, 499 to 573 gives 6.1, 17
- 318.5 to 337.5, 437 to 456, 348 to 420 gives 2.3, 16.6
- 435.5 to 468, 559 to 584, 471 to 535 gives 4.7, 16.8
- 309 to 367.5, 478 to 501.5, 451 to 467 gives 0.3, 16.6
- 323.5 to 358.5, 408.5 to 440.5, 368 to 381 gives 0.2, 16.3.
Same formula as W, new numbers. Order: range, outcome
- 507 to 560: 15.3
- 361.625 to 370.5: 15.3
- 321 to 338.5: 16.5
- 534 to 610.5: 16.6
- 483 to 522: 14.8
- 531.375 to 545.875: 17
